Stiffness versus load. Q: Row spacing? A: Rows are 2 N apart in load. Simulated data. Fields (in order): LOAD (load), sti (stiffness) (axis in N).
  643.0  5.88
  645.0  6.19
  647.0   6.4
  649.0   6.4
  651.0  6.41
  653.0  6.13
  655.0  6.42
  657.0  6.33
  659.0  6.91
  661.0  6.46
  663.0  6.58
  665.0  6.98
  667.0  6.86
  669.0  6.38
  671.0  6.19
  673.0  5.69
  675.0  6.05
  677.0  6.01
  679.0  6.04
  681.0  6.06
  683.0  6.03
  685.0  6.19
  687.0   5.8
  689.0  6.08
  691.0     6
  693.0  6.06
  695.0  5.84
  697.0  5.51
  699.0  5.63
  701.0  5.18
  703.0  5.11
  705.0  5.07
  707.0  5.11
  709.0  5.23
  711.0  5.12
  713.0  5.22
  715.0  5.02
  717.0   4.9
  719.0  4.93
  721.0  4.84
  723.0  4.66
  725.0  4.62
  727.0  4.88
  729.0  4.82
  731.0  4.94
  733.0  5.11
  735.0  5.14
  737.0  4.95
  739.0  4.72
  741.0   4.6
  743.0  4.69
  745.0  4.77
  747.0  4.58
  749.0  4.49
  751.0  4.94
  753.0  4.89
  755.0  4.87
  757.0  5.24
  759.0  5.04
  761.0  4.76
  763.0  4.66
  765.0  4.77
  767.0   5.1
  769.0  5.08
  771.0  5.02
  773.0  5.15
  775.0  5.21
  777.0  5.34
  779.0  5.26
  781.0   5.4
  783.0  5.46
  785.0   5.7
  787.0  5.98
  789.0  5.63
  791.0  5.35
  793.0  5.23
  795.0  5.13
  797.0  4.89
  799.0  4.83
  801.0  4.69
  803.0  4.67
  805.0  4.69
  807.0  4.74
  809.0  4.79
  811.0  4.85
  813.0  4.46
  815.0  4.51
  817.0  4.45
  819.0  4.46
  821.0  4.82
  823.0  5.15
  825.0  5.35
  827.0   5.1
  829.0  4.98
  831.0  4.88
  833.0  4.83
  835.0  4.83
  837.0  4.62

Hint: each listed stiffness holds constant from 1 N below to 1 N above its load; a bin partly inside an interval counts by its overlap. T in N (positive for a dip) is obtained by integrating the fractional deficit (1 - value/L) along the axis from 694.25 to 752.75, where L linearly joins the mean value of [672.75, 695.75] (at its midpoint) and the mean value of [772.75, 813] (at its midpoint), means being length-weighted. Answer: 7.3 N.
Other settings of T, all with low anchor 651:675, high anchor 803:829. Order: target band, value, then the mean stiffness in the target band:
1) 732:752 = 2.8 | 4.8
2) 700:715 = 2.0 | 5.14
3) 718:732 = 2.3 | 4.81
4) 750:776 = 1.8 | 4.98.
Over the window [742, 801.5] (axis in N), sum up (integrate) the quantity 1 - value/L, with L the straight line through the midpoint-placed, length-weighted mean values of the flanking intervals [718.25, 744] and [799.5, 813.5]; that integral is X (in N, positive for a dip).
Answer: -3.8 N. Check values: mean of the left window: 4.84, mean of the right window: 4.71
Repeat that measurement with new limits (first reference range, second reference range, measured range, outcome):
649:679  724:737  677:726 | 1.1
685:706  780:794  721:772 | 6.7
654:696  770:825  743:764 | 2.5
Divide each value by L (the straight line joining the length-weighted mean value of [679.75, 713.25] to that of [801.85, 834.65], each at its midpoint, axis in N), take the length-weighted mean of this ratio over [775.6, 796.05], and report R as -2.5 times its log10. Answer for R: -0.09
